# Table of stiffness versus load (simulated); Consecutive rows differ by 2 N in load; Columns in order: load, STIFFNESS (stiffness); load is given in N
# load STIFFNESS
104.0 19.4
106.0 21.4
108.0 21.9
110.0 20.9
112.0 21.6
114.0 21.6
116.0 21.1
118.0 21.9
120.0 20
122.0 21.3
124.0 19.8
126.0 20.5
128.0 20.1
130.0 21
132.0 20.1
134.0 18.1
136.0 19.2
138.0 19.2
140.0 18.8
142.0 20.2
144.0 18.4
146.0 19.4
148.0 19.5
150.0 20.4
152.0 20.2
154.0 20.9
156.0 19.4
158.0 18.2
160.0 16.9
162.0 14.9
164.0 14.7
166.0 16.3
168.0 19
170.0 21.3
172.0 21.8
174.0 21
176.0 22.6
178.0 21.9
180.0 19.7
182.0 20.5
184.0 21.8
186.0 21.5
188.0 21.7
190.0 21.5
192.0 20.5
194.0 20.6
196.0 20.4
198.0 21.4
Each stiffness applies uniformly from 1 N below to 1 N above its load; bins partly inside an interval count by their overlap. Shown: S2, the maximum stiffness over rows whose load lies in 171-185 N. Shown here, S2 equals 22.6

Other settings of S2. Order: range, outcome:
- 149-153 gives 20.4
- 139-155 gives 20.9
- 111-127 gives 21.9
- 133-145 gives 20.2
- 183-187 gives 21.8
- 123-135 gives 21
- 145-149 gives 19.5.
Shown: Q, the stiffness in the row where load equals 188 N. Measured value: 21.7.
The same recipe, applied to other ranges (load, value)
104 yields 19.4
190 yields 21.5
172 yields 21.8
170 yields 21.3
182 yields 20.5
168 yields 19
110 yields 20.9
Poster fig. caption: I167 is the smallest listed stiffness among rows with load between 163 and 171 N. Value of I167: 14.7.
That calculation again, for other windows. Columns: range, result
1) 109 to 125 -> 19.8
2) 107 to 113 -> 20.9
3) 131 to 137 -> 18.1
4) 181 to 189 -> 20.5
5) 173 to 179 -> 21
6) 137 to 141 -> 18.8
